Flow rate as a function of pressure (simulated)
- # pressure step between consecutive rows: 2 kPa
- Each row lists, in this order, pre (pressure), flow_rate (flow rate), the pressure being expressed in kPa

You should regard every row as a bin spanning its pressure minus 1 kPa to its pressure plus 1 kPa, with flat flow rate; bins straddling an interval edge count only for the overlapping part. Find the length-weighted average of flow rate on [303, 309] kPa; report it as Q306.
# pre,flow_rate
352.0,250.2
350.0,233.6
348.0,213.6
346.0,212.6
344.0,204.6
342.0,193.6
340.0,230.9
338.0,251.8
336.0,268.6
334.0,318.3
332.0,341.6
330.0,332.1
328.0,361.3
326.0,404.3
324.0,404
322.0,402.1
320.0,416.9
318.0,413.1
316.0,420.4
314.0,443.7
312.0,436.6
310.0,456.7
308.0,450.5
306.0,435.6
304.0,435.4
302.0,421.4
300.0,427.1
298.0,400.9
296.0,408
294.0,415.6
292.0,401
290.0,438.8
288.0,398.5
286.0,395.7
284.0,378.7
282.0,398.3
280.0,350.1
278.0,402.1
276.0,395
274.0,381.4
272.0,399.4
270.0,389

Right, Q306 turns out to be 440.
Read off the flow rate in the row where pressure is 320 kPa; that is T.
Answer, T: 416.9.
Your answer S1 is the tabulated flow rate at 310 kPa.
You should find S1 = 456.7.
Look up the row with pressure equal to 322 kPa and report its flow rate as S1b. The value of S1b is 402.1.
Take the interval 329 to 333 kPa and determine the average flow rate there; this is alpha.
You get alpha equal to 337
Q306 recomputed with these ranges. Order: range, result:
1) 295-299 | 404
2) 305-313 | 445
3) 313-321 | 424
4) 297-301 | 414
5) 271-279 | 394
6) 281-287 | 391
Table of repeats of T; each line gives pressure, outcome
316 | 420.4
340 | 230.9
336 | 268.6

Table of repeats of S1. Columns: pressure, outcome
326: 404.3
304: 435.4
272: 399.4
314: 443.7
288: 398.5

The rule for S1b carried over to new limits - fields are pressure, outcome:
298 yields 400.9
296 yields 408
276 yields 395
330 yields 332.1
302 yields 421.4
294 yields 415.6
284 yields 378.7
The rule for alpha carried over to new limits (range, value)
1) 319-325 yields 408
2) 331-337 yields 310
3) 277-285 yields 382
